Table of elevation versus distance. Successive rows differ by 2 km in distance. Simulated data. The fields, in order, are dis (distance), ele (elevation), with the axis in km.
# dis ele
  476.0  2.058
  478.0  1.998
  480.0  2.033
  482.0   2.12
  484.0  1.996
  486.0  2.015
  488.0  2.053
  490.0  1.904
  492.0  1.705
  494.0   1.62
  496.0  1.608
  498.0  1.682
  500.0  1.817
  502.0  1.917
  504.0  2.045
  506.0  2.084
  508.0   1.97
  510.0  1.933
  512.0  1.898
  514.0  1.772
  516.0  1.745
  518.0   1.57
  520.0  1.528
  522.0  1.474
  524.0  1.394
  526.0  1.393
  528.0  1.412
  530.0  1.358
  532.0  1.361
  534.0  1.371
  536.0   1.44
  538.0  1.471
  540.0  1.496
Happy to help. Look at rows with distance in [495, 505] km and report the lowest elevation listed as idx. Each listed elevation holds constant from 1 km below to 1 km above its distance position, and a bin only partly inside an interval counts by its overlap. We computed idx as 1.608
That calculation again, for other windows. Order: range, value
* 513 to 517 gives 1.745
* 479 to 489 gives 1.996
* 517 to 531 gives 1.358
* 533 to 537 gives 1.371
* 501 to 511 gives 1.917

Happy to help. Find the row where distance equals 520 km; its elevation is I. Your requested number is 1.528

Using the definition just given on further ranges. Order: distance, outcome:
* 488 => 2.053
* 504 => 2.045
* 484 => 1.996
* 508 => 1.97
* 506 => 2.084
